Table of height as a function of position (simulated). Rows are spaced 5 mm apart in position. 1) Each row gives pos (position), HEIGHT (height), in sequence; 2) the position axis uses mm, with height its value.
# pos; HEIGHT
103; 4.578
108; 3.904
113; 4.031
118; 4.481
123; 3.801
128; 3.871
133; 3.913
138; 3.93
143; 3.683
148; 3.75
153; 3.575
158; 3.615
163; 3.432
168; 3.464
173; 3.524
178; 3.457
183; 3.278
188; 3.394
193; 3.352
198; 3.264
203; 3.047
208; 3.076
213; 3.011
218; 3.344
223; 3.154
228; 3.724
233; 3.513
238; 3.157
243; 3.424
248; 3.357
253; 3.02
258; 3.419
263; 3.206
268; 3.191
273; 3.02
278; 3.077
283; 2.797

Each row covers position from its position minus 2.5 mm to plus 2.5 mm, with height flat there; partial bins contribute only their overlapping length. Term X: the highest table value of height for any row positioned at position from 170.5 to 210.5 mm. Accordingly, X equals 3.524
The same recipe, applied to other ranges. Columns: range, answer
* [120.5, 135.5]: 3.913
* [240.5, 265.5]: 3.424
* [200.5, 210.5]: 3.076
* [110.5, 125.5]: 4.481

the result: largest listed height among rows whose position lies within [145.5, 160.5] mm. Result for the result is 3.75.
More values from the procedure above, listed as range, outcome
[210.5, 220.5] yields 3.344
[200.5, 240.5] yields 3.724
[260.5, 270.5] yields 3.206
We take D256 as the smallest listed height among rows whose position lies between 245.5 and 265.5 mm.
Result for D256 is 3.02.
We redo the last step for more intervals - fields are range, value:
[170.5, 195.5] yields 3.278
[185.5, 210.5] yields 3.047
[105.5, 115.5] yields 3.904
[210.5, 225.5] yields 3.011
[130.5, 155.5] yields 3.575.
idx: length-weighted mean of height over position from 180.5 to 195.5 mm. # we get 3.34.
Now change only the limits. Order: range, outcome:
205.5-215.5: 3.04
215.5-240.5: 3.38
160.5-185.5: 3.43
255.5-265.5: 3.31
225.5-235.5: 3.62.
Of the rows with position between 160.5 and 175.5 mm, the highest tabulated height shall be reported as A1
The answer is 3.524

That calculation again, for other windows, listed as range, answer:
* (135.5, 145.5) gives 3.93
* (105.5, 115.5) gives 4.031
